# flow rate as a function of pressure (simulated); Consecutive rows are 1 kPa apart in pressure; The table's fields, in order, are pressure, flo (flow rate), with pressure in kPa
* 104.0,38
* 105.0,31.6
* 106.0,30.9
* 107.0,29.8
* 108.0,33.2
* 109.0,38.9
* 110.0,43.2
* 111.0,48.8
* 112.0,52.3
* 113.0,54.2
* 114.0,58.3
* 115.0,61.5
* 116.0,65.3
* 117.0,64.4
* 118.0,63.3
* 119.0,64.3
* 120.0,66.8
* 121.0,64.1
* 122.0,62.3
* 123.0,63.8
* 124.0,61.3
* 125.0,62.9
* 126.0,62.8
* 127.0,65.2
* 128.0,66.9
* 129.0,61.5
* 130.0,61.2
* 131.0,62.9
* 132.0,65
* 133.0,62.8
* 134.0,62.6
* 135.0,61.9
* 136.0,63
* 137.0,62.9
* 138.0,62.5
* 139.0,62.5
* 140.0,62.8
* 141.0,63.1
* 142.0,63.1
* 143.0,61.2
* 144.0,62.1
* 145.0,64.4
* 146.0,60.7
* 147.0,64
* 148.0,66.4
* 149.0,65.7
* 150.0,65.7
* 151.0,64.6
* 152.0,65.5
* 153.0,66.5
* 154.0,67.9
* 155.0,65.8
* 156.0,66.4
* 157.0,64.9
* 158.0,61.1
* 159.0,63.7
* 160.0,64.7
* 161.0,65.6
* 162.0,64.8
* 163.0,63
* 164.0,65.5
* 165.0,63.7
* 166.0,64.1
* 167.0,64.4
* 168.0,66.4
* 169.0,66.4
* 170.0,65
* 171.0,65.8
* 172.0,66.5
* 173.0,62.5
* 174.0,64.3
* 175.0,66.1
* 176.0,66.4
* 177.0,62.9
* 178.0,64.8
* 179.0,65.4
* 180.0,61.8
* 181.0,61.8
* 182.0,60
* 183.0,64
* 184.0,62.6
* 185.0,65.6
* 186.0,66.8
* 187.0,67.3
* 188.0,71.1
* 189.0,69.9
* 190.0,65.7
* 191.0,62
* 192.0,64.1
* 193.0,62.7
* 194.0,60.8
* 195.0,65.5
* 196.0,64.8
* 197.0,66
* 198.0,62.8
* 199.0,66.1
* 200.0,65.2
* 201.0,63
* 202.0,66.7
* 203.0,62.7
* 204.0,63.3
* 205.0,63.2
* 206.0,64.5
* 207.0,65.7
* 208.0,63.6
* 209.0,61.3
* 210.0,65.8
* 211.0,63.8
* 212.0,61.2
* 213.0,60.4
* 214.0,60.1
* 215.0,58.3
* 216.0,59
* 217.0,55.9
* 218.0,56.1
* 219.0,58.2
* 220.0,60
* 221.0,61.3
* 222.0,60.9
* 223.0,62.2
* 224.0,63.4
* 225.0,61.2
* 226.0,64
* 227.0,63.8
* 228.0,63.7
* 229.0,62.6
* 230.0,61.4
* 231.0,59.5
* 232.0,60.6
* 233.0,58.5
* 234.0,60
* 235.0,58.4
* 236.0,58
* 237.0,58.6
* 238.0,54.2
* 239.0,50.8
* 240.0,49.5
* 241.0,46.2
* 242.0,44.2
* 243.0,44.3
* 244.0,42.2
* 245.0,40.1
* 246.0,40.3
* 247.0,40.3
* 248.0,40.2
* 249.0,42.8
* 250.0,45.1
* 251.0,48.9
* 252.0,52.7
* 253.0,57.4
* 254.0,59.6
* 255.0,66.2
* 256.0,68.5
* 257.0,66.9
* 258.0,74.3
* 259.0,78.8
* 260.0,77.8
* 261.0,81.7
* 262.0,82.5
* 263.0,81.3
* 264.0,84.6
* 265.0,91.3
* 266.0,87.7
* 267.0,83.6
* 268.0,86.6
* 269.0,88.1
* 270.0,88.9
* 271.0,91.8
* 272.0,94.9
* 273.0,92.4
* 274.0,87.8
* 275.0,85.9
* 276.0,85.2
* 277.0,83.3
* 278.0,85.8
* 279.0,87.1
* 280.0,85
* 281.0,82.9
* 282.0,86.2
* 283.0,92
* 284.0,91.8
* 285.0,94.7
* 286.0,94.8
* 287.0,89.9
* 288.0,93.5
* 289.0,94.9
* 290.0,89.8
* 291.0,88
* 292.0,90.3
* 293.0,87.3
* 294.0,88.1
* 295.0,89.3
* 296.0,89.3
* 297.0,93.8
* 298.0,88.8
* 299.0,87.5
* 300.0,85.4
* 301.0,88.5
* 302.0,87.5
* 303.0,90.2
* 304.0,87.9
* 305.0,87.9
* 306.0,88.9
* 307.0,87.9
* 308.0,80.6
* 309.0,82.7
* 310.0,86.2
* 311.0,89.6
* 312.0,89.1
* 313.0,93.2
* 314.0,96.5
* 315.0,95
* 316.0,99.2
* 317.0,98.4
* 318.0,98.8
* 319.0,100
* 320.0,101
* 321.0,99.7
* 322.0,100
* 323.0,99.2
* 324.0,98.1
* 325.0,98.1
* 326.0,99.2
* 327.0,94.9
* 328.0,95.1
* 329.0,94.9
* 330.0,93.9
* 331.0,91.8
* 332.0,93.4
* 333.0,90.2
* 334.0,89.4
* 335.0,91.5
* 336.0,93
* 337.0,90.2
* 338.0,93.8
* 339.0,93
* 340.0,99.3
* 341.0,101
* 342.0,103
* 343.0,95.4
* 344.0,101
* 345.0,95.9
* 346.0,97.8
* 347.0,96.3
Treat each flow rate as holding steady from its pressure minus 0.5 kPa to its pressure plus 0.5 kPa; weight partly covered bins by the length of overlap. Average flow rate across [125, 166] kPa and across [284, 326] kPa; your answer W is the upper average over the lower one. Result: 1.4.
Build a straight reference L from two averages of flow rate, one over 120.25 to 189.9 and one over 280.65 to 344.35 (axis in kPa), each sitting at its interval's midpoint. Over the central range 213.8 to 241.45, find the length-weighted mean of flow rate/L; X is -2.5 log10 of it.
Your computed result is 0.30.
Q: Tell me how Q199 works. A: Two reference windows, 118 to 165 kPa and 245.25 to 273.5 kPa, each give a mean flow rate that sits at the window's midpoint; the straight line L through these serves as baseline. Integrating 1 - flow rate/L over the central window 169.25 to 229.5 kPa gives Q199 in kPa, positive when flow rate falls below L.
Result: 3.5 kPa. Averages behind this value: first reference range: 63.9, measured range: 63.4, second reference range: 71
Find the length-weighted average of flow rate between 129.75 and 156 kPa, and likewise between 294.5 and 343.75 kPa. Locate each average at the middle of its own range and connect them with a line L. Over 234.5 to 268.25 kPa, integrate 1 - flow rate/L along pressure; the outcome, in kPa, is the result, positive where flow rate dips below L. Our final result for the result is 8.6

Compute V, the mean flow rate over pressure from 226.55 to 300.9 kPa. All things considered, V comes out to 73.5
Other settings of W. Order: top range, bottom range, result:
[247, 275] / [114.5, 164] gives 1.16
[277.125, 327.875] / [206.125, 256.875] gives 1.62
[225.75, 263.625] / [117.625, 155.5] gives 0.91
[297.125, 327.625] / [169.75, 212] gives 1.44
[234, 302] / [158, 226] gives 1.18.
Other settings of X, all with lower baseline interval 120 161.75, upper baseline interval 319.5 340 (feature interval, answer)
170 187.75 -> 0.09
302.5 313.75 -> 0.04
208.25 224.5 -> 0.25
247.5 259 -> 0.39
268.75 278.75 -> -0.03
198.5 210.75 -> 0.16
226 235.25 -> 0.27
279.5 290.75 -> -0.03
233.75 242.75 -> 0.45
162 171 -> 0.05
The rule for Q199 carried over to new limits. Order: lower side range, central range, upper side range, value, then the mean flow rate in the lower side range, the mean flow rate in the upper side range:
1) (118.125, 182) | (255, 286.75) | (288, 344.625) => 0.0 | 64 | 92.9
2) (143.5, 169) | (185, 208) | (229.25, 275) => 0.0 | 64.7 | 65.3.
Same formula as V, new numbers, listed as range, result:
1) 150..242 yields 62.7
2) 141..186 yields 64.4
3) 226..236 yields 61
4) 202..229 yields 61.8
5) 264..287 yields 88.5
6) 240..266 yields 60.3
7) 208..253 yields 55.6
